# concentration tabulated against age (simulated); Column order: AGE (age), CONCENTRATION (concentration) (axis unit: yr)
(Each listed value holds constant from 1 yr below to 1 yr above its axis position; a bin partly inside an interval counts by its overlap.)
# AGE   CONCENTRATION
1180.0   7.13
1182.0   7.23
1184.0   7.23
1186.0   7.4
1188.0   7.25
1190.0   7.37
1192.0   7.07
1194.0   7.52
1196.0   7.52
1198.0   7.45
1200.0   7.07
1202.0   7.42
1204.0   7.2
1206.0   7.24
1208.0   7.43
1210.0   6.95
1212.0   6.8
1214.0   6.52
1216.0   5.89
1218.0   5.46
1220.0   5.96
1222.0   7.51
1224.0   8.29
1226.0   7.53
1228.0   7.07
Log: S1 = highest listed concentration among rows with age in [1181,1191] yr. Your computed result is 7.4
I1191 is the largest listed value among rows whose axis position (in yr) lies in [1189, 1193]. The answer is 7.37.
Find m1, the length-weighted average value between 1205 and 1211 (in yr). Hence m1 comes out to 7.21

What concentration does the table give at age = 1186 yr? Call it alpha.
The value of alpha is 7.4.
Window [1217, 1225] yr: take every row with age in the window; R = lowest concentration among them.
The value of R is 5.46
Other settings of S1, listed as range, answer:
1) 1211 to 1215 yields 6.8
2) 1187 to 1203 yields 7.52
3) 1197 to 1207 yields 7.45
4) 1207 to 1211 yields 7.43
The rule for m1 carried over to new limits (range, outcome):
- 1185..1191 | 7.34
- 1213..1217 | 6.21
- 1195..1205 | 7.33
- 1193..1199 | 7.5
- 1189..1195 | 7.32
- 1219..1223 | 6.73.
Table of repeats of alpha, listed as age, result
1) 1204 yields 7.2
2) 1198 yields 7.45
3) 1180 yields 7.13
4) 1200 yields 7.07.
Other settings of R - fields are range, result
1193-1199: 7.45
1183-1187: 7.23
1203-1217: 5.89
